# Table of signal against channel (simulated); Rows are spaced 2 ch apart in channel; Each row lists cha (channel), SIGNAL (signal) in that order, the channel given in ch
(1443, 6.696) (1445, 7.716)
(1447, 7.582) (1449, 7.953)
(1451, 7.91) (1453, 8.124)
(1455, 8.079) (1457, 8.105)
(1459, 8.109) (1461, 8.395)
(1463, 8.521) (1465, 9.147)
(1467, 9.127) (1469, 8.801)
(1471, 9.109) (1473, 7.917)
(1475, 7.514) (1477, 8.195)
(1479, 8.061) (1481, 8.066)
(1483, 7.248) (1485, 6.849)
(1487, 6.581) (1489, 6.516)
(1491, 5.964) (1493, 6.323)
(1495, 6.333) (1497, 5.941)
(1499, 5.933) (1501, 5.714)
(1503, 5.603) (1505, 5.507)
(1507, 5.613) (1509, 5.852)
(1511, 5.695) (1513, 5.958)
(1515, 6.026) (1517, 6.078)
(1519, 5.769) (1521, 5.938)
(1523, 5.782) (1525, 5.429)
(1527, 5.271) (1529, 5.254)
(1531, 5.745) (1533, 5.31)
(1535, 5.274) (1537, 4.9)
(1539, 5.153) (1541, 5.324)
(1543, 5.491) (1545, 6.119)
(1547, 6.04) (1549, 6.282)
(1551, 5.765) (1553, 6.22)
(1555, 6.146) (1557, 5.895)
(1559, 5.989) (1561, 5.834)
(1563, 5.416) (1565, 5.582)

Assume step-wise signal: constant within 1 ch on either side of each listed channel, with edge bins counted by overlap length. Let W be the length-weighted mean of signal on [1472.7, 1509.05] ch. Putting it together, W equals 6.61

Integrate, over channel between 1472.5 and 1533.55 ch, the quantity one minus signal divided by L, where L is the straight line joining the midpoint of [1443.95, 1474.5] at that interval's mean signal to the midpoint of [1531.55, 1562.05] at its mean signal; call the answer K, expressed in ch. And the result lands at 6.7 ch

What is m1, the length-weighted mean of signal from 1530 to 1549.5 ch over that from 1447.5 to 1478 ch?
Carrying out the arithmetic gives 0.67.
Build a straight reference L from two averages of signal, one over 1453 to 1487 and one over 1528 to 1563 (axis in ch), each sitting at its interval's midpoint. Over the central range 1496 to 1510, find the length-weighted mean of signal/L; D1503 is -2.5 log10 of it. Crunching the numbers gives 0.23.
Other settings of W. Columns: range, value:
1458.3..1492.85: 7.85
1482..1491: 6.71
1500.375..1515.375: 5.74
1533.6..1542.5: 5.19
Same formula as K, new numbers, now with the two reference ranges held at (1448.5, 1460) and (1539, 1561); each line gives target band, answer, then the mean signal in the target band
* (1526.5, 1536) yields 1.4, 5.38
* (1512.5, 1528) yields 1.9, 5.78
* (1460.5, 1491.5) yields -1.3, 7.9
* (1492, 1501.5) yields 1.4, 6.07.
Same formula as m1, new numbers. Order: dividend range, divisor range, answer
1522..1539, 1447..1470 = 0.64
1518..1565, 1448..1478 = 0.68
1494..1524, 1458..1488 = 0.72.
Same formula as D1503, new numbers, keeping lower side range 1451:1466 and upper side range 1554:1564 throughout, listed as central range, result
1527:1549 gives 0.16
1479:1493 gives 0.11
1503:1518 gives 0.21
